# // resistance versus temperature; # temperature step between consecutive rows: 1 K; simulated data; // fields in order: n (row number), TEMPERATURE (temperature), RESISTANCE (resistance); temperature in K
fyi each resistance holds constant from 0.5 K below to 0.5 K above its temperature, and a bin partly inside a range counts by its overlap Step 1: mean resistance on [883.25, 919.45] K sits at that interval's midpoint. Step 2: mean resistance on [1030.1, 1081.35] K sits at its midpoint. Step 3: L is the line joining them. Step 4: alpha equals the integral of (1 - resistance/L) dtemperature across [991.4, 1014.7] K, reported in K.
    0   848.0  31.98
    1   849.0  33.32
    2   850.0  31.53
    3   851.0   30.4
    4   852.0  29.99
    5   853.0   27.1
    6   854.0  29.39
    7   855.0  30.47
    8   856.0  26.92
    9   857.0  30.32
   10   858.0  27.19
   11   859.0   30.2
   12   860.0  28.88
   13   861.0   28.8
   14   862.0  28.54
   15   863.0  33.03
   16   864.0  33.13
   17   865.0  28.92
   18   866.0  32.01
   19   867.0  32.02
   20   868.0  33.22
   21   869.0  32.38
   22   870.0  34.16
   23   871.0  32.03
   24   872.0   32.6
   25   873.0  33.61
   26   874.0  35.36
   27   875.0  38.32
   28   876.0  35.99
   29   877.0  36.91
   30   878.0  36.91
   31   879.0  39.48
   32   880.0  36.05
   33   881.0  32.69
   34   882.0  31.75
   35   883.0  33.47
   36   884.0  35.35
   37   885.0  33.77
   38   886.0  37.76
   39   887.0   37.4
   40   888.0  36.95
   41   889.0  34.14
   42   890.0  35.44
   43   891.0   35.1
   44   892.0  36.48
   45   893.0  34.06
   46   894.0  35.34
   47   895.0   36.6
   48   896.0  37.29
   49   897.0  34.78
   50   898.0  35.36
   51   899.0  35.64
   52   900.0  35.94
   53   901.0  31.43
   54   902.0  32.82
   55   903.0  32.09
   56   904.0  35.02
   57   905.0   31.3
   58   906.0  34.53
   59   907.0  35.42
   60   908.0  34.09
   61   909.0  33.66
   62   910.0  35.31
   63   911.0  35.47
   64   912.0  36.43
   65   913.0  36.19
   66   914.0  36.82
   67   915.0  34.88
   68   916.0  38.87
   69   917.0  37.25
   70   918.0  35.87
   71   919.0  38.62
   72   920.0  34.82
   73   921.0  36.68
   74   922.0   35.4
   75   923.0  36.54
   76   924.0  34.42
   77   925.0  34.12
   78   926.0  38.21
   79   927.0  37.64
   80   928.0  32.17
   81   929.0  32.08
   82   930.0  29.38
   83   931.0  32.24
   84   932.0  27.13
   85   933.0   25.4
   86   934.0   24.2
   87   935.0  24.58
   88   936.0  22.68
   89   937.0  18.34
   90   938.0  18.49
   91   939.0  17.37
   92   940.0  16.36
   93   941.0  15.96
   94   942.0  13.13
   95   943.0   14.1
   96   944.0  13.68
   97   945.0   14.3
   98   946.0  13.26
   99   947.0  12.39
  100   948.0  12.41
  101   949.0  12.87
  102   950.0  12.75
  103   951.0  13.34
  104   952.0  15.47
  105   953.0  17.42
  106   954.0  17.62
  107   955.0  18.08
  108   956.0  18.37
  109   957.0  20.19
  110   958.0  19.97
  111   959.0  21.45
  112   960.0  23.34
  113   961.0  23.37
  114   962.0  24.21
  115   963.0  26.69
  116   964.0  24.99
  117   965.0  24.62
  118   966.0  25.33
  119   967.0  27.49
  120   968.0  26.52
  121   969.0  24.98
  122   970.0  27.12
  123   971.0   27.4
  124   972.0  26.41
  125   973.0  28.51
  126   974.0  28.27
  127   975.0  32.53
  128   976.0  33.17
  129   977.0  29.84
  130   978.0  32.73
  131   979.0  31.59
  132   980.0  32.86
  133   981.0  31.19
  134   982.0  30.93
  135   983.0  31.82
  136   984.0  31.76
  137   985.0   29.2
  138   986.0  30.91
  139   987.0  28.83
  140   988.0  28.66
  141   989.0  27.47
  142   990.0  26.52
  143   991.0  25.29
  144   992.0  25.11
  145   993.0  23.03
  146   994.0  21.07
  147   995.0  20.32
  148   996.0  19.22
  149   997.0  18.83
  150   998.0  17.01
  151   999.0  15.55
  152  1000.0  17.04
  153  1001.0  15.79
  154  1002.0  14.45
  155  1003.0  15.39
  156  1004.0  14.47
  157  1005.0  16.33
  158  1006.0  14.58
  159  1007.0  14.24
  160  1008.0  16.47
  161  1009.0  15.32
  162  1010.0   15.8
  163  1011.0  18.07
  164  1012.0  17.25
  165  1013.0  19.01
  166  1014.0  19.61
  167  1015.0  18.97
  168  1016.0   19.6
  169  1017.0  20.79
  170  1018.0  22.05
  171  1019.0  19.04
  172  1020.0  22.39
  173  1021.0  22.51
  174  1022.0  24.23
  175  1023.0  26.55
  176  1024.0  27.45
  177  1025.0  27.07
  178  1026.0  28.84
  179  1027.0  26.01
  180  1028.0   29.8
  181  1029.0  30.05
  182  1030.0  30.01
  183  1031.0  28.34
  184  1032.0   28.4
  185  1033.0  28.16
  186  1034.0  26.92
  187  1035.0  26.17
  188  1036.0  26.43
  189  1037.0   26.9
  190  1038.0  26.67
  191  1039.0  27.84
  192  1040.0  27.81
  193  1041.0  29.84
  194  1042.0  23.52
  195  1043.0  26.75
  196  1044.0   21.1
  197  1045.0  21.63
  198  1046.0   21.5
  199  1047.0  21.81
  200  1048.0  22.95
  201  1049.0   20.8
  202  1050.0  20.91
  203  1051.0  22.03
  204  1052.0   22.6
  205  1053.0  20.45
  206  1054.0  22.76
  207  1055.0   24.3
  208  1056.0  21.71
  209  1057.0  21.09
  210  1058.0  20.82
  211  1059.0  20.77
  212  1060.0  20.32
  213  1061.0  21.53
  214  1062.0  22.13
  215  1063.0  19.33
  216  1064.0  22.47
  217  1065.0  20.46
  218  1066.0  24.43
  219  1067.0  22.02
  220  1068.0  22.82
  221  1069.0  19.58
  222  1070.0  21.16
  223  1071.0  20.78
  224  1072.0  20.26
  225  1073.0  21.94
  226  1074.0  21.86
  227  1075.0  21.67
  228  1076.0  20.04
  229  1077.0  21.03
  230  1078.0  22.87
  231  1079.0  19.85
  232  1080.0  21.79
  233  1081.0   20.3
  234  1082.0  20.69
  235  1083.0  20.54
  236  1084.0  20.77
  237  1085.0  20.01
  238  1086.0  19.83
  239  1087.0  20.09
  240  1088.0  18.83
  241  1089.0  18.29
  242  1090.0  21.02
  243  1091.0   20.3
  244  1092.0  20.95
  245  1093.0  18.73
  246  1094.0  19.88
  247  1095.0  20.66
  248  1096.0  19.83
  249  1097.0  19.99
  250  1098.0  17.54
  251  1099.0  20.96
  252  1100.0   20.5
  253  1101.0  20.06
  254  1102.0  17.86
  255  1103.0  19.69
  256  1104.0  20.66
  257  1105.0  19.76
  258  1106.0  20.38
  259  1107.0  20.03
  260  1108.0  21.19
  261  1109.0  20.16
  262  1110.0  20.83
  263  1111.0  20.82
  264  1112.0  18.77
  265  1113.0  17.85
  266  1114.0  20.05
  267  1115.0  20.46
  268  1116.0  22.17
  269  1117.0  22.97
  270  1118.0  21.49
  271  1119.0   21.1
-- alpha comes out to 8.2 K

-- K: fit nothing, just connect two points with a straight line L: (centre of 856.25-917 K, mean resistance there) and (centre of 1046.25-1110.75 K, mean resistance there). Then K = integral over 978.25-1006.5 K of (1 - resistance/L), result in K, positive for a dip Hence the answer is 3.6 K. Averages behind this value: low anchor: 34.2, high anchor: 20.8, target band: 23.5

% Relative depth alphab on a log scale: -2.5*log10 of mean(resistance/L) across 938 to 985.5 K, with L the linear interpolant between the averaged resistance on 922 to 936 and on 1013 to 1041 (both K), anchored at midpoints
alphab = 0.27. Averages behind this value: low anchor 31.2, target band 22.7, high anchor 25.5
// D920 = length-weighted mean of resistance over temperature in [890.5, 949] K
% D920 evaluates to 29.9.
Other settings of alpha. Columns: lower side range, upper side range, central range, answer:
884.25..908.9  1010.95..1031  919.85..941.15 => 2.3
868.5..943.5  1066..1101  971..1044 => 3.8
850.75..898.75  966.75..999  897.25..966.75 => 8.0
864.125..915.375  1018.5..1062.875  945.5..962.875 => 7.2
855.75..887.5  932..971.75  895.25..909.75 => -3.2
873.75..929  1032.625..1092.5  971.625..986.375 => -0.9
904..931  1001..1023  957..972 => 1.1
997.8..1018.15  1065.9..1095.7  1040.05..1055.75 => -3.3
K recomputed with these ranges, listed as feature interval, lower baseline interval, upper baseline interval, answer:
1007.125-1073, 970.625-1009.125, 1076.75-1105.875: -2.39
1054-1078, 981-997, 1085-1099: -0.01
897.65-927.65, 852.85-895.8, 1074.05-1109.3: -4.20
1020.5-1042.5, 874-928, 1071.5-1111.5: -1.91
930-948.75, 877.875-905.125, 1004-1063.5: 7.35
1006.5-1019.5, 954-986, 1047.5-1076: 3.29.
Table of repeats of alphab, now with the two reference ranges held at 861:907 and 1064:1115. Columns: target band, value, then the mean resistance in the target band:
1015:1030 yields 0.008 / 24.7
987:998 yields 0.152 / 23.5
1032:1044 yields -0.124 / 26.8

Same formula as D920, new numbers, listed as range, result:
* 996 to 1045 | 22.2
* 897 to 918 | 34.9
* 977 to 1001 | 25.8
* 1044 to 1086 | 21.4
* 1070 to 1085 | 21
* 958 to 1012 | 23.9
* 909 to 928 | 36.1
